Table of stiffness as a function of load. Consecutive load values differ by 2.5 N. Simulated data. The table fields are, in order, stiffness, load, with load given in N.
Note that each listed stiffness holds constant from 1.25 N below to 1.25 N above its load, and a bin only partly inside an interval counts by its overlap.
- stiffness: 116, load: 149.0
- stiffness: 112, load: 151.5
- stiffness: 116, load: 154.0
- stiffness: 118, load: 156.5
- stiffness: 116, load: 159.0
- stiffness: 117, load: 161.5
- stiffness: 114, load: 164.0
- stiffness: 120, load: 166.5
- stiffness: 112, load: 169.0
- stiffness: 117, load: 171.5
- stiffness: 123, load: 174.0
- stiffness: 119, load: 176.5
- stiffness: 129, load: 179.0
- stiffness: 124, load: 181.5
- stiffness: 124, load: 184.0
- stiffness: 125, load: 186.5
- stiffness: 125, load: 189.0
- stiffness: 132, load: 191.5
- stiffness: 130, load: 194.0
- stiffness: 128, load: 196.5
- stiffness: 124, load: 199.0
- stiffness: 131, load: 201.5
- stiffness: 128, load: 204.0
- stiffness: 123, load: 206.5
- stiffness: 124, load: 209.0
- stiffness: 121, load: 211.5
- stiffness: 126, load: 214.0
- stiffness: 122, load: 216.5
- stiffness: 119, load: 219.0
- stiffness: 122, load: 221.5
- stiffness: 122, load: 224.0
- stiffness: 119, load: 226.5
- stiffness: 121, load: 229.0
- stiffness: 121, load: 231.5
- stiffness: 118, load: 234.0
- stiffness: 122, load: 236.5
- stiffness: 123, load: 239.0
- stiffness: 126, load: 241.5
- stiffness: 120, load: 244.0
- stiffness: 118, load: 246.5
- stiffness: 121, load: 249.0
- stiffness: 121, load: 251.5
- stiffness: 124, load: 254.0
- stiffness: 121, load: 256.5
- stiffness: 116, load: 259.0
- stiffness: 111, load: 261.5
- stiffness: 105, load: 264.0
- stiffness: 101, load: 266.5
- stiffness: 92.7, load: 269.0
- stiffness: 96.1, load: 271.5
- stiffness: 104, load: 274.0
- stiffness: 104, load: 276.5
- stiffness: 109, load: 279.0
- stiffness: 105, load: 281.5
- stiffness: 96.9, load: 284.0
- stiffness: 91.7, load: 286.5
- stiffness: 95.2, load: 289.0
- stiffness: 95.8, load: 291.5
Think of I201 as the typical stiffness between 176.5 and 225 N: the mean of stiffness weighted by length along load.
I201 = 125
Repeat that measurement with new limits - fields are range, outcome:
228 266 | 119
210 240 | 121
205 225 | 122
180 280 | 119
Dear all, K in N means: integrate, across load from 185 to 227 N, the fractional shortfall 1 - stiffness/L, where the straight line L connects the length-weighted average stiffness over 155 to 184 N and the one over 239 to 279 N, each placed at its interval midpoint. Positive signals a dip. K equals -3.1 N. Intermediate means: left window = 119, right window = 112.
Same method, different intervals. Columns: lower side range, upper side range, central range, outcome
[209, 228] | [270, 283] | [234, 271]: -1.5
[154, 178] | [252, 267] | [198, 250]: -3.2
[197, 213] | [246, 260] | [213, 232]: 0.3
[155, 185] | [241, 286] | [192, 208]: -1.5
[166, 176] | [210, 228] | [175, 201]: -1.5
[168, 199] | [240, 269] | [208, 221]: -0.2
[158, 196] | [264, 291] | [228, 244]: -1.9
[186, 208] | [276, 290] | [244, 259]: -1.4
